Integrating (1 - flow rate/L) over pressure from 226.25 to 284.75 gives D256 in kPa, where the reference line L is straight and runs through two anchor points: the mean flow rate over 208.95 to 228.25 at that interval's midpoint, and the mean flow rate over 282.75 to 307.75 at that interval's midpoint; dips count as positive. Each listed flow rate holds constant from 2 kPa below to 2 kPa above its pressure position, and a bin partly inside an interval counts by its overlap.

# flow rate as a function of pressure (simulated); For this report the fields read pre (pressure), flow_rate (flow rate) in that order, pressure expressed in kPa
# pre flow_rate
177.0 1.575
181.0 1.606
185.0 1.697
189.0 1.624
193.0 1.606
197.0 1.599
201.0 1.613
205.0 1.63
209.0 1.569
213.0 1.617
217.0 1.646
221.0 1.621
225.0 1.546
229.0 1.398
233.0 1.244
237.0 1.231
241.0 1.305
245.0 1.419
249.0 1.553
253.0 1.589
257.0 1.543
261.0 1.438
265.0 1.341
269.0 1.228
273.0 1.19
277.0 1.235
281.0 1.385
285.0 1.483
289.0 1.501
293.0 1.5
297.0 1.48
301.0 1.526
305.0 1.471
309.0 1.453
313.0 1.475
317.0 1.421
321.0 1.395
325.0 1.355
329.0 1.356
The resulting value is 6.5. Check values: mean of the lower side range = 1.59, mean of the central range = 1.37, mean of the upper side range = 1.49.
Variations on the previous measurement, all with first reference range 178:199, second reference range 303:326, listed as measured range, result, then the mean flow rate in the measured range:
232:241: 1.73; 1.25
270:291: 1.84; 1.35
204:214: -0.06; 1.6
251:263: -0.03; 1.52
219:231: 0.36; 1.52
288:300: -0.27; 1.5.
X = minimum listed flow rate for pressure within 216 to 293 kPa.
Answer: 1.19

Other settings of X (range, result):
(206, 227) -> 1.546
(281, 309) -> 1.385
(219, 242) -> 1.231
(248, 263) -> 1.438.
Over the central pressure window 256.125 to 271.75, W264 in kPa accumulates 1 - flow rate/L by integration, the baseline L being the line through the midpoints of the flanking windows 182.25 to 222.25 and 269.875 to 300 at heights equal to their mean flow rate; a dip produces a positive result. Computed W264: 0.9 kPa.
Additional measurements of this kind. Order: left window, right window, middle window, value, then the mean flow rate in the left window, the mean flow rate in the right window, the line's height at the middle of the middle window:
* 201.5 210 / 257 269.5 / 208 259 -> 0.5 kPa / 1.61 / 1.38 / 1.5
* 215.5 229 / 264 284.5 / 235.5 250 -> 0.9 kPa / 1.57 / 1.29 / 1.46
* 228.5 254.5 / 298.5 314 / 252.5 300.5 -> 1.0 kPa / 1.39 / 1.48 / 1.44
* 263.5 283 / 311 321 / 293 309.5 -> -1.3 kPa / 1.27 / 1.44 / 1.38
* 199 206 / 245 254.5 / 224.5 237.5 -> 1.9 kPa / 1.62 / 1.54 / 1.57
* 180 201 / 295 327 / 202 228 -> -0.1 kPa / 1.63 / 1.45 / 1.59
